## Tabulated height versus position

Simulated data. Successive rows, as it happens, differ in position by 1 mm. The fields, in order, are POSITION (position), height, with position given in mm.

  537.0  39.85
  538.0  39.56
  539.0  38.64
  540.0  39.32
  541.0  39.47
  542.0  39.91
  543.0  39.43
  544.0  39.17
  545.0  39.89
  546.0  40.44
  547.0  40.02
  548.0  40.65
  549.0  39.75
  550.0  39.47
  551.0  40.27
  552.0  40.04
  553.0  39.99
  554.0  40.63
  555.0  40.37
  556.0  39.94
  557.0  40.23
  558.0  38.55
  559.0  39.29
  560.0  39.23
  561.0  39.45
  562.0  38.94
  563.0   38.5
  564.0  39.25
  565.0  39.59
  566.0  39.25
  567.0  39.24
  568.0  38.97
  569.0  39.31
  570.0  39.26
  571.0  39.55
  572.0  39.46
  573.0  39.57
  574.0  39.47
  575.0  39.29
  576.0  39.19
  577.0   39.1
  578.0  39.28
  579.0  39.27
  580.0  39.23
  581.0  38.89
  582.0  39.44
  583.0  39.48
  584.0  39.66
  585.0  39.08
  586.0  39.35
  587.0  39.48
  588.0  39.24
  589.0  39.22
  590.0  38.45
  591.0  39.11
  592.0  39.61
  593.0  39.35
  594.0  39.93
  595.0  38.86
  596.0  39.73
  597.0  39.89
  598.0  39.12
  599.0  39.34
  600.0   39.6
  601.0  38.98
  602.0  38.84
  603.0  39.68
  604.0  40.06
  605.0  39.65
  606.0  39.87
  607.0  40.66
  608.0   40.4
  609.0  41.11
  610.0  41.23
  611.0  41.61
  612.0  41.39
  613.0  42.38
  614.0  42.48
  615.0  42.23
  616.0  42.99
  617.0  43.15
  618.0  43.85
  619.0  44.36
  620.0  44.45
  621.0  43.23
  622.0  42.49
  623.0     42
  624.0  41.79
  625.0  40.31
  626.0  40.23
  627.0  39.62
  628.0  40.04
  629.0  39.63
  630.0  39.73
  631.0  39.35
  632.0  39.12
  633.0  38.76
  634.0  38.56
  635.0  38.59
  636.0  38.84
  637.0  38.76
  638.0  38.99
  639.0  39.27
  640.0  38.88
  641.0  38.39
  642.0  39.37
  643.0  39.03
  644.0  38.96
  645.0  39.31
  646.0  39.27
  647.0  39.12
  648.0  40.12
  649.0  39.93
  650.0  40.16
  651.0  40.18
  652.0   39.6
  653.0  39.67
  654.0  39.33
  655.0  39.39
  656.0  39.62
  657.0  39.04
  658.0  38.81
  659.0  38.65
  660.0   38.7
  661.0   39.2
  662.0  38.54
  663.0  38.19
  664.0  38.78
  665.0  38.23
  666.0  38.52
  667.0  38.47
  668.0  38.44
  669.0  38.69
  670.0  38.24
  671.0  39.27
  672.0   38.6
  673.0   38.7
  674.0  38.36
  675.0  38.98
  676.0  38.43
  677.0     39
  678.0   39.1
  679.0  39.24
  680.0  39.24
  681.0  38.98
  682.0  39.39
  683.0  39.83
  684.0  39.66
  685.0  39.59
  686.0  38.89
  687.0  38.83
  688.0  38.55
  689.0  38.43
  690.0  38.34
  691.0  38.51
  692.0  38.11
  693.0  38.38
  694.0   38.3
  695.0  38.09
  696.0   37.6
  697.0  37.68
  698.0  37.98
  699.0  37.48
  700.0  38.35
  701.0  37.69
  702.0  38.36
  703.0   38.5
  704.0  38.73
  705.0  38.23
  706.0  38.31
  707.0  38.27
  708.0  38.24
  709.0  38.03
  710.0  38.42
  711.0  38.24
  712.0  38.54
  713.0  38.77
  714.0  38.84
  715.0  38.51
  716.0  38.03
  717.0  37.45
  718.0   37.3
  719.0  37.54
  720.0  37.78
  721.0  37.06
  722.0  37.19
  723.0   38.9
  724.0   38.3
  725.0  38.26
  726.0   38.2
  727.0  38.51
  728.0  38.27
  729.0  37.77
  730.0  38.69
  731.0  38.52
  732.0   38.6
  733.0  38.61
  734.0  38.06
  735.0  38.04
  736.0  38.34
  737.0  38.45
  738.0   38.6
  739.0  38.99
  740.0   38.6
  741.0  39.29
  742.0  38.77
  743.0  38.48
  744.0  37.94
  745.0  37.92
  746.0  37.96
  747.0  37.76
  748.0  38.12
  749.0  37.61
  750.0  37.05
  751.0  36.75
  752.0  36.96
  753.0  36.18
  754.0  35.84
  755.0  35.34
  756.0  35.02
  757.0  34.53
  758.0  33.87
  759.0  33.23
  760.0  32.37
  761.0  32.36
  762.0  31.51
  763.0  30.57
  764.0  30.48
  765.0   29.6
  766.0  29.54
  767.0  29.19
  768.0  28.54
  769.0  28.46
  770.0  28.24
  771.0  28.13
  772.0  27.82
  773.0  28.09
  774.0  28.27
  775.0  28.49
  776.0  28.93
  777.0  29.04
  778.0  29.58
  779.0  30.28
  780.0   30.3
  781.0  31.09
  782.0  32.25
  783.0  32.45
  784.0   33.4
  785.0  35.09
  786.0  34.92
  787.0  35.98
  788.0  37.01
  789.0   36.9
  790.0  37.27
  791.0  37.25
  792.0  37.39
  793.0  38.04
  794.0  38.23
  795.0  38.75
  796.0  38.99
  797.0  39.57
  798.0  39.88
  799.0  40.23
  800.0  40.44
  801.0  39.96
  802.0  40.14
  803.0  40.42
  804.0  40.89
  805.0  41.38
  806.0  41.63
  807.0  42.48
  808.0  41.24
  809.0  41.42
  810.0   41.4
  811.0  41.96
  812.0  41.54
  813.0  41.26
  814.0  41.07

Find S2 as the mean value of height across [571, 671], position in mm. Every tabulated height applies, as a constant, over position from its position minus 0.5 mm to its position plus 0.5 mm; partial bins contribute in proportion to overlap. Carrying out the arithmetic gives 39.8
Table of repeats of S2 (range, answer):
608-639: 41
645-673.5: 39.1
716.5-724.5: 37.7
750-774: 31.9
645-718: 38.7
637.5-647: 39.1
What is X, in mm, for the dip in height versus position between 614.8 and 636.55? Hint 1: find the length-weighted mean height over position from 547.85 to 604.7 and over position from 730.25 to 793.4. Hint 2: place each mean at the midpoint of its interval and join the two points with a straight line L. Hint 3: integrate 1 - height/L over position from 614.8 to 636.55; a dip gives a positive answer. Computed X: -1.7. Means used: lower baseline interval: 39.4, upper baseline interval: 34.3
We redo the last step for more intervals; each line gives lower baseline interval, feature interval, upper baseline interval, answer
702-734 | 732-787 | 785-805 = 6.46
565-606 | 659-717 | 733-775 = -3.54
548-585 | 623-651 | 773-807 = -0.83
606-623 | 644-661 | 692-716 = 0.49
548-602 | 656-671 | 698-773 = -0.38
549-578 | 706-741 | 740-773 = -3.41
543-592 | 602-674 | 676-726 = -1.95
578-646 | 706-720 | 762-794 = -1.24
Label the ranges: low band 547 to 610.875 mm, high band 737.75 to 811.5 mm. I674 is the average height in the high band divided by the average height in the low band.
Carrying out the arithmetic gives 0.90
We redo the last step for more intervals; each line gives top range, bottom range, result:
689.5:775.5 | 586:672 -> 0.91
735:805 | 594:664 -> 0.87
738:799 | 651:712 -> 0.89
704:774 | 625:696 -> 0.92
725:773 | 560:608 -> 0.90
